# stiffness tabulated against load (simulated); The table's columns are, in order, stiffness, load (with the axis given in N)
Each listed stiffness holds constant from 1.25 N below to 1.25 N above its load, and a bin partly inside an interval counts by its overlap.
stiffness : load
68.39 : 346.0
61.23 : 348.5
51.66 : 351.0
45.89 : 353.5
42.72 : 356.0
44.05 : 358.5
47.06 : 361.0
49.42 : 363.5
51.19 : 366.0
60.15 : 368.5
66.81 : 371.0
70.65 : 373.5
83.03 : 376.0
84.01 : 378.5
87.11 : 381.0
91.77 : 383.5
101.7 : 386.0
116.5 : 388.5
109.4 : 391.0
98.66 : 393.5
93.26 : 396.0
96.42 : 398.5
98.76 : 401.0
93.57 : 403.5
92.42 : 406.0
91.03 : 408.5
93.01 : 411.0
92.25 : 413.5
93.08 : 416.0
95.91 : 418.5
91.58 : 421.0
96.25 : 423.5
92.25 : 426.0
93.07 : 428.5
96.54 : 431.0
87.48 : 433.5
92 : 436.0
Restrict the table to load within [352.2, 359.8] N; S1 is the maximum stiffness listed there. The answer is 45.89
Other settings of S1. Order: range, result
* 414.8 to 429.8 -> 96.25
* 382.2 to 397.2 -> 116.5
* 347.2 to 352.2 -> 61.23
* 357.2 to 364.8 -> 49.42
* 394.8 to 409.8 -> 98.76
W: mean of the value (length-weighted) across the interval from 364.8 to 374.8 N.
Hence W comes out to 62.4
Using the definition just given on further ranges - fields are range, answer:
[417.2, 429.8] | 93.8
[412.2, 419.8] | 93.7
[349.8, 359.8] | 46.1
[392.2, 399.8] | 96.2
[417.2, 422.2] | 93.8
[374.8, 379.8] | 83.6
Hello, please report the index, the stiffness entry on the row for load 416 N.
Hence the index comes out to 93.08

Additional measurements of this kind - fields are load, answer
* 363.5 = 49.42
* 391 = 109.4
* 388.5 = 116.5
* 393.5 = 98.66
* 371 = 66.81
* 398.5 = 96.42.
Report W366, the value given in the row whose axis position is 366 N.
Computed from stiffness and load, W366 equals 51.19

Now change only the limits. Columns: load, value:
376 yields 83.03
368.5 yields 60.15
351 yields 51.66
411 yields 93.01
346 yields 68.39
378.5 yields 84.01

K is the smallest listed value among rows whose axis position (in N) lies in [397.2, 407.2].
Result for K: 92.42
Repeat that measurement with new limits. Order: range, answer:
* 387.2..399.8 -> 93.26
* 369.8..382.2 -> 66.81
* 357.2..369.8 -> 44.05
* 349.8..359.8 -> 42.72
